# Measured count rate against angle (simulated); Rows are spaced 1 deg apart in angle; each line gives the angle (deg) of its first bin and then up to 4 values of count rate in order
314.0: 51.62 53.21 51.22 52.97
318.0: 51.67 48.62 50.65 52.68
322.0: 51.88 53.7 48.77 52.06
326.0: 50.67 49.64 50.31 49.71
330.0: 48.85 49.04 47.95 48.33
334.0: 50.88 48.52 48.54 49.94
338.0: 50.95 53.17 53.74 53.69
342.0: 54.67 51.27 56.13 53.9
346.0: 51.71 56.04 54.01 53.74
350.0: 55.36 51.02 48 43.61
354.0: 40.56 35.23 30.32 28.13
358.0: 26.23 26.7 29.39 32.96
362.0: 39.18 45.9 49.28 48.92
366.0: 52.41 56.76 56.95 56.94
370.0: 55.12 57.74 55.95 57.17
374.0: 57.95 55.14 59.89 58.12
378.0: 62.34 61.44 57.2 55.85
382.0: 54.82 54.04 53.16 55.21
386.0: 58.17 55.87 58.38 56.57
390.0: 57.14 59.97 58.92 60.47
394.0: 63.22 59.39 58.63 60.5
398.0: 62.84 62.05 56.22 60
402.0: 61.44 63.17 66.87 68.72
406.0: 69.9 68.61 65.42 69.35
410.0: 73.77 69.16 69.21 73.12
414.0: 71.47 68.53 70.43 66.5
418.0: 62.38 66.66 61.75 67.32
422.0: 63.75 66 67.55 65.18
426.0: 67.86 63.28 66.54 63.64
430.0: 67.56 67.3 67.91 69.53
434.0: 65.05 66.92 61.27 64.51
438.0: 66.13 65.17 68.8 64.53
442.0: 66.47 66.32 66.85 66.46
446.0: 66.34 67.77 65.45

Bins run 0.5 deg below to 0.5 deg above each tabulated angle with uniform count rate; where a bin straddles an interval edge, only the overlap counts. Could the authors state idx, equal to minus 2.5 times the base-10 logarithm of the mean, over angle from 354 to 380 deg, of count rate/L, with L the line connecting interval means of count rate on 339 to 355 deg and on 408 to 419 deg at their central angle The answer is 0.19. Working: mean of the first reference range 51.4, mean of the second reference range 69.1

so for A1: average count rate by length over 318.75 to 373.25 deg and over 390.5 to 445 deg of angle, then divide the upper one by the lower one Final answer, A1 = 1.3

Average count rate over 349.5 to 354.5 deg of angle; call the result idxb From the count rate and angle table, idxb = 47.7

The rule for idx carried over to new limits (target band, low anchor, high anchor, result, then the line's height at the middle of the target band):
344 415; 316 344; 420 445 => 0.06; 58.2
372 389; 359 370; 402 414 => -0.05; 54.5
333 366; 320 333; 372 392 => 0.15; 53.2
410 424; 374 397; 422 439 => -0.07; 63.5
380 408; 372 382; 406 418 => 0.06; 63.5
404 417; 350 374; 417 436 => -0.15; 60.6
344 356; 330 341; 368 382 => 0.08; 52.9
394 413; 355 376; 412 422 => -0.05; 61.8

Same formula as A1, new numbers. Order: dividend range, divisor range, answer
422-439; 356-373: 1.47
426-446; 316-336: 1.31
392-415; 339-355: 1.27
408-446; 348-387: 1.35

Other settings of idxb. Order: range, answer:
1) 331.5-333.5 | 48.1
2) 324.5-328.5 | 50.7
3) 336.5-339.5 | 51.4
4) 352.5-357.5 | 35.6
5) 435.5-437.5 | 62.9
